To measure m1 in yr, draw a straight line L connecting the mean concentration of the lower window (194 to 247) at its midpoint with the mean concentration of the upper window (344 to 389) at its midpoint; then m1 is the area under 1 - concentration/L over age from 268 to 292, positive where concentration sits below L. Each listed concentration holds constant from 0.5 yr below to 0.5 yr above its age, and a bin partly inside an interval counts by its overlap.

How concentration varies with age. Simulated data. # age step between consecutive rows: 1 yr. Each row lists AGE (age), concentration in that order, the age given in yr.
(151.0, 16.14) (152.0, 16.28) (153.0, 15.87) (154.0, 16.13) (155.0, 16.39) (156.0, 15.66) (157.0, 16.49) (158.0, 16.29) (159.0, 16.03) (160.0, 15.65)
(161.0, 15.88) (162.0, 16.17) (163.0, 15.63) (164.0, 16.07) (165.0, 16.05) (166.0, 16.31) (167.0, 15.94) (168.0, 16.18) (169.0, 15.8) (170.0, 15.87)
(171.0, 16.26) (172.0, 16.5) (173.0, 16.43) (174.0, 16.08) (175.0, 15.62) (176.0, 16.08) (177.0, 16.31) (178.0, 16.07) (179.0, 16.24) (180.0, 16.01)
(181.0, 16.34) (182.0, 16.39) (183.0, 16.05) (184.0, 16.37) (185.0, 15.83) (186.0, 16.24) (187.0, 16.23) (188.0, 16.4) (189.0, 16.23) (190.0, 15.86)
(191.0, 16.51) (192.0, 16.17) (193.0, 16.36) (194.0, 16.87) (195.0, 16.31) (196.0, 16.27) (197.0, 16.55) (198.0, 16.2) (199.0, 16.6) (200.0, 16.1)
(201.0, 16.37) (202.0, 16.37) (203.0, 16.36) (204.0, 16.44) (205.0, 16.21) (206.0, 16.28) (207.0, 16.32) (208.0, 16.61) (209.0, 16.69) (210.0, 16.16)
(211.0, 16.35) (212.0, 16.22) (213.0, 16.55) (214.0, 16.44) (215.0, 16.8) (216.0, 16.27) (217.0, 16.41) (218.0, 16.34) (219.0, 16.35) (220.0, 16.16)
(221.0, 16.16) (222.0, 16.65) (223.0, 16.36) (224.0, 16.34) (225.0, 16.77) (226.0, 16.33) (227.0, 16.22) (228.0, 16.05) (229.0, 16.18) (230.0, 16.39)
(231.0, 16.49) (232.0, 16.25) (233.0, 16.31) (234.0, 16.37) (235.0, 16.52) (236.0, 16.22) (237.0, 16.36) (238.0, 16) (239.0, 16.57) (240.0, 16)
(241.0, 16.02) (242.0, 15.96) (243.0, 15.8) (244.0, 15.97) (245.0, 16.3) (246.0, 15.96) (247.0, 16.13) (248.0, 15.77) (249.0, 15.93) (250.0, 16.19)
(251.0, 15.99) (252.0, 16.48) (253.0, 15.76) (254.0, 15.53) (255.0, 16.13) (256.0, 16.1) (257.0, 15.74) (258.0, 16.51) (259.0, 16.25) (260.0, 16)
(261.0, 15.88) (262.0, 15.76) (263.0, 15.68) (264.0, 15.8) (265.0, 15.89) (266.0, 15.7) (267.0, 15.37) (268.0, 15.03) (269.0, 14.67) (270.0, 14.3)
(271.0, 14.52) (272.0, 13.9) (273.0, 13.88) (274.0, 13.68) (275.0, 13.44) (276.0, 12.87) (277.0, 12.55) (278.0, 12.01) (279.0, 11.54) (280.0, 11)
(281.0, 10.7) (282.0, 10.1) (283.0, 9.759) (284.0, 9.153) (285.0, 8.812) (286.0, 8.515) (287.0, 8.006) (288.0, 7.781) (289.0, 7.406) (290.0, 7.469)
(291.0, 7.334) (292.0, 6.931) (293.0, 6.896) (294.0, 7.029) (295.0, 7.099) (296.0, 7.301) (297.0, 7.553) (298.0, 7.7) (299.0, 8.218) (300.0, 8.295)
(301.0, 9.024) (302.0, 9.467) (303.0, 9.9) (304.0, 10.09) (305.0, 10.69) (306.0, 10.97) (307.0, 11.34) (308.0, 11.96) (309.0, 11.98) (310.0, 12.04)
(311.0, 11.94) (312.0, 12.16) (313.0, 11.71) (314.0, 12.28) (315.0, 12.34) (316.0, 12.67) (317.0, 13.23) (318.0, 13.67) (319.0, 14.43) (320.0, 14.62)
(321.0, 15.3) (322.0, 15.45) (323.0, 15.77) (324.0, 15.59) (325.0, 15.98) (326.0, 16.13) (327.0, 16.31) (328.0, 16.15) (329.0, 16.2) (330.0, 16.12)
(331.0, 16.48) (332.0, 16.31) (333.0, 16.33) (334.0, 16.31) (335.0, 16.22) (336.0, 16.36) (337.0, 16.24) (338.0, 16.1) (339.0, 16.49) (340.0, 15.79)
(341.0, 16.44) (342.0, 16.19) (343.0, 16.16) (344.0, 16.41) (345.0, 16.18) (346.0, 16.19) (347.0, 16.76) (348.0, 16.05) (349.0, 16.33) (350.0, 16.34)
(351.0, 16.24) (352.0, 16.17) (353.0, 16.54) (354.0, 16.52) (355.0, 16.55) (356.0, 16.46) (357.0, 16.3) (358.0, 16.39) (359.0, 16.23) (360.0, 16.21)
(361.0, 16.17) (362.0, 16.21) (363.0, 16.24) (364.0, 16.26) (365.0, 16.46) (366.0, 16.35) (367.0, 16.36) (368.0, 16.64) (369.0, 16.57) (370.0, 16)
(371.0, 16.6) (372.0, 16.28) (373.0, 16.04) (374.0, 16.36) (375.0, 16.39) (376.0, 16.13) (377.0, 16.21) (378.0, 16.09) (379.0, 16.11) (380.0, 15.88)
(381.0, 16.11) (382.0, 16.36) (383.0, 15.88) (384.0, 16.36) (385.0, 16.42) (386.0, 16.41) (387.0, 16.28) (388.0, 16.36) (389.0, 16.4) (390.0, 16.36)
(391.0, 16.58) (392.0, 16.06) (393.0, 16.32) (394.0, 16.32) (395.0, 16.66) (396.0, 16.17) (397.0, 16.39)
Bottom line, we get 7.8 yr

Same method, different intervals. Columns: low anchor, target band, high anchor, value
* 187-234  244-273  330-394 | 1.2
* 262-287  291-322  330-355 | 8.3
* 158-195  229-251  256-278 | -1.3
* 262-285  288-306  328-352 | 7.7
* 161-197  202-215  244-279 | -0.5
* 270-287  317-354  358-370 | -3.1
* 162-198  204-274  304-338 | -2.9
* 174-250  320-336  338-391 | 0.3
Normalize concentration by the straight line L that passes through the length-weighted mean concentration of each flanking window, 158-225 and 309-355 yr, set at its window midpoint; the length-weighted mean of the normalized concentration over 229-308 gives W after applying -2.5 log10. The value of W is 0.21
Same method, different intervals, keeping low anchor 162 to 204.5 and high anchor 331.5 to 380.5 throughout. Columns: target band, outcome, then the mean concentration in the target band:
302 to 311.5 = 0.41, 11.1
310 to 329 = 0.15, 14.2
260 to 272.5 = 0.07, 15.2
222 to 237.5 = -0.01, 16.4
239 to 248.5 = 0.01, 16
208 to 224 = -0.01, 16.4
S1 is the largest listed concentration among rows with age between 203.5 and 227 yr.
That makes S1 16.8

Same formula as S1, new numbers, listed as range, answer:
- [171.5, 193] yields 16.51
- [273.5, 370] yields 16.76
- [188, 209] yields 16.87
